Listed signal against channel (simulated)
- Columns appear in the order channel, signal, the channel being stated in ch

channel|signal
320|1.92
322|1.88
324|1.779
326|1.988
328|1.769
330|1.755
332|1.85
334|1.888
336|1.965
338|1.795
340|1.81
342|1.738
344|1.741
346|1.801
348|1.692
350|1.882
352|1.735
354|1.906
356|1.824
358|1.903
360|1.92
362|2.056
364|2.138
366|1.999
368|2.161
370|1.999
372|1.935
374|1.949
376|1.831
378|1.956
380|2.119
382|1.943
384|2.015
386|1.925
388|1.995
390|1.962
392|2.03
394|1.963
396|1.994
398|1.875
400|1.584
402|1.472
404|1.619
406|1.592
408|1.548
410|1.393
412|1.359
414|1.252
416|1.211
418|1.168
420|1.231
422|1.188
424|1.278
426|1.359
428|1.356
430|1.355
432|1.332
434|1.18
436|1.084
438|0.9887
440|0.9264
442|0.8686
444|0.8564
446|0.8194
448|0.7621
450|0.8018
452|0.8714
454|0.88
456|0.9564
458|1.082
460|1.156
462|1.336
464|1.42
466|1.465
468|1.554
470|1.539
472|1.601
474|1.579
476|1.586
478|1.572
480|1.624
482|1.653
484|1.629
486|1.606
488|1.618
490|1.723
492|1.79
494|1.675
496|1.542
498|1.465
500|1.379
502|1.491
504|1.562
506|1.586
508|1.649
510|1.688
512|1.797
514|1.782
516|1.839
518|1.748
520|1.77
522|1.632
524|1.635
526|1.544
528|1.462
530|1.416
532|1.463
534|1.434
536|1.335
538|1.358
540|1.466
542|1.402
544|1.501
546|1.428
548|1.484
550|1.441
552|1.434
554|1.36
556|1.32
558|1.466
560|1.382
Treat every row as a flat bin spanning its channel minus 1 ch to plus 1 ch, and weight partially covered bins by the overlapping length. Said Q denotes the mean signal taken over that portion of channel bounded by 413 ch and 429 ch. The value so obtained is 1.26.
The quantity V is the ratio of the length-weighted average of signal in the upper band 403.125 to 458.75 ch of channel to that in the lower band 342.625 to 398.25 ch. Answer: 0.6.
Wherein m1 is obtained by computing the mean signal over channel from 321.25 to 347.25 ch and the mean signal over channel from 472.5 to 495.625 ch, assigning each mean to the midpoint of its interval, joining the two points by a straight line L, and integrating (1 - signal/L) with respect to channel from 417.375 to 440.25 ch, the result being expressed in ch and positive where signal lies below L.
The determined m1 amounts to 6.62 ch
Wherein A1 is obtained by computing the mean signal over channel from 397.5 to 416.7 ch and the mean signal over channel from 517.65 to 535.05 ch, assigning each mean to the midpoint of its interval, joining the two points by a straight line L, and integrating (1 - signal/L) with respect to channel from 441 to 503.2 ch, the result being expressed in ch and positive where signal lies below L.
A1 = 7.1 ch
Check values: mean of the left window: 1.48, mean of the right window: 1.56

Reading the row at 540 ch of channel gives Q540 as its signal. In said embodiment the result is 1.466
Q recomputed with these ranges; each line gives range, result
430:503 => 1.32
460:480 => 1.5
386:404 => 1.85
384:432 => 1.56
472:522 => 1.64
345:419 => 1.8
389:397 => 1.99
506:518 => 1.74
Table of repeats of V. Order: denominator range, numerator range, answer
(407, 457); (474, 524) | 1.46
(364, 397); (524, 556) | 0.72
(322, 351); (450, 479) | 0.72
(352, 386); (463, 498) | 0.81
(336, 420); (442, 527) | 0.81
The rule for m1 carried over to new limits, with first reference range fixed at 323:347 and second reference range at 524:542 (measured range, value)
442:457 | 7.0 ch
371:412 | -2.5 ch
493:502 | 0.0 ch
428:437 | 2.1 ch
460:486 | 0.4 ch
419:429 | 2.2 ch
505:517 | -1.9 ch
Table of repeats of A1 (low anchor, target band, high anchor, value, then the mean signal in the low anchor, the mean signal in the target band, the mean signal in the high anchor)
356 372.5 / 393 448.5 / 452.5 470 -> 9.29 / 2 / 1.31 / 1.24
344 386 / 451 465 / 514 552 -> 4.97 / 1.93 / 1.1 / 1.52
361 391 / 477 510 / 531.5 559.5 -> -0.07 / 2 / 1.6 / 1.42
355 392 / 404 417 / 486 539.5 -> 3.24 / 1.98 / 1.41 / 1.59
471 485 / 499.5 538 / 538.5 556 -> -2.14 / 1.61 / 1.59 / 1.43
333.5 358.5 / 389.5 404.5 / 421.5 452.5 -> -4.45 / 1.82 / 1.81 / 1.07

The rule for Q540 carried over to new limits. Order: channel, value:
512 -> 1.797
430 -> 1.355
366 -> 1.999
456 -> 0.9564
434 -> 1.18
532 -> 1.463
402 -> 1.472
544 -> 1.501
